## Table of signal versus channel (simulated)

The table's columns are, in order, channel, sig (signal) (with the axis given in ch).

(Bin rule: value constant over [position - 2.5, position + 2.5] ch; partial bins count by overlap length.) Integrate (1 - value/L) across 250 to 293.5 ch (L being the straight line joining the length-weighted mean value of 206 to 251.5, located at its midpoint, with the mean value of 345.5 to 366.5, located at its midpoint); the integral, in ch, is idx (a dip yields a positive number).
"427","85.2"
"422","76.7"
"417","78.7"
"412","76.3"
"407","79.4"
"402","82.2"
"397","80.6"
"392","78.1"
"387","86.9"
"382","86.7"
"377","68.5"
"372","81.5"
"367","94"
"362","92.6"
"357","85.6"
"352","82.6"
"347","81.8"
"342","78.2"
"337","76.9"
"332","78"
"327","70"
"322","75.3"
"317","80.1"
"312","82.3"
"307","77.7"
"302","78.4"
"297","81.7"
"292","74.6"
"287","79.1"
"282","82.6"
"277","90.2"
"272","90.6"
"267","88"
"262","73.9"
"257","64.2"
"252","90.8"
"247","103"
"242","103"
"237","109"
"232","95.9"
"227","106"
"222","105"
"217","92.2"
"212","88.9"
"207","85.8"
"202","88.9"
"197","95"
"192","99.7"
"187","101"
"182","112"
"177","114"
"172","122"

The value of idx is 6.0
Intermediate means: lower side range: 98.8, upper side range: 86.6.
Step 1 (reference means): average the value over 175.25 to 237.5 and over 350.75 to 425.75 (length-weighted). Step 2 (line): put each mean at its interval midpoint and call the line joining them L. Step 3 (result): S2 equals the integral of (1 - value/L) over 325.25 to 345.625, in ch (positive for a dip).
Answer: 2.5 ch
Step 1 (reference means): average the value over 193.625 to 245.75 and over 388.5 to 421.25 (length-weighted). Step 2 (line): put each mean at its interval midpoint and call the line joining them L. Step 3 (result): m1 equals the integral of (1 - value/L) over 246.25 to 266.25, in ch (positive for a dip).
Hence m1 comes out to 2.6 ch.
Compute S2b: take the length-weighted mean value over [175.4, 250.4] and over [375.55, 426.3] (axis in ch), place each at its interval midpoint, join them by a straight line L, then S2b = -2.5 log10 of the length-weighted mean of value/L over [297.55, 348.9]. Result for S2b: 0.13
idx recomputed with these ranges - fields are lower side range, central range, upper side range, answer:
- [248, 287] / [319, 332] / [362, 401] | 1.4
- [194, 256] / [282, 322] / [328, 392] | 4.1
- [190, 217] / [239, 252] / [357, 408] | -1.6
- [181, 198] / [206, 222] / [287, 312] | 0.8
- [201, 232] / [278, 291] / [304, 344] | 0.4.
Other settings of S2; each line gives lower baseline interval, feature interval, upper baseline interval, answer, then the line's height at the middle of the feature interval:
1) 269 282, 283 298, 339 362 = 1.56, 87.7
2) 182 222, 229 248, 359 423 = -2.13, 92.5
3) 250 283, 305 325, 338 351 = 0.58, 81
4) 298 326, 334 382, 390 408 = -1.95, 79.4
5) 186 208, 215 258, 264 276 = -3.04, 91.2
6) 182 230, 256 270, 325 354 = 1.82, 88.7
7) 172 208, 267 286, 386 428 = 1.21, 93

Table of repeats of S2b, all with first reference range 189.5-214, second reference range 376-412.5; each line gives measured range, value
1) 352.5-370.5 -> -0.09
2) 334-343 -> 0.08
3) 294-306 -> 0.08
